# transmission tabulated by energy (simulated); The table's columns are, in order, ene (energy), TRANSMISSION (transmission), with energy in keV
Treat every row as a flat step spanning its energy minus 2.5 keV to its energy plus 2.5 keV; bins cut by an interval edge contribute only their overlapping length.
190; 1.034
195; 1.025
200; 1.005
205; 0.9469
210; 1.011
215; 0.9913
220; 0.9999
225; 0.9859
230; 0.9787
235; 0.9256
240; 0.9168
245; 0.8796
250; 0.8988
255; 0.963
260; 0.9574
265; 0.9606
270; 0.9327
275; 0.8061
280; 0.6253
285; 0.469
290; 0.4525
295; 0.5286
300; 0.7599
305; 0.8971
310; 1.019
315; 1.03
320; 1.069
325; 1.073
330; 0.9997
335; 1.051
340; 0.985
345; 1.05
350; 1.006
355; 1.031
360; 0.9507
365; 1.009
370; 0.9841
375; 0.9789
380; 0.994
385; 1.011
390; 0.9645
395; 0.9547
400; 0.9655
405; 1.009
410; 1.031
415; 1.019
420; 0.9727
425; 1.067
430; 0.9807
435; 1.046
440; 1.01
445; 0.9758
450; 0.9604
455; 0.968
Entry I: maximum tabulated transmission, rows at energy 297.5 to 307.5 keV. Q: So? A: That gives 0.8971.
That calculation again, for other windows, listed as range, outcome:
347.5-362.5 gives 1.031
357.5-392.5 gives 1.011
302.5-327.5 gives 1.073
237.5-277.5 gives 0.963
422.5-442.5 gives 1.067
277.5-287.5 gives 0.6253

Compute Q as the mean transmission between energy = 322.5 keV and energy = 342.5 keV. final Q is 1.03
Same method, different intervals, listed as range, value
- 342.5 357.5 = 1.03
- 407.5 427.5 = 1.02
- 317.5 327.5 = 1.07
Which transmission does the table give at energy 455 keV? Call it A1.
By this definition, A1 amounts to 0.968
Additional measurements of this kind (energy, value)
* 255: 0.963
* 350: 1.006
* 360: 0.9507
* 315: 1.03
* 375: 0.9789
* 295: 0.5286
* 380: 0.994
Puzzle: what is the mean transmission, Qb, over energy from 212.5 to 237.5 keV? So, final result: 0.976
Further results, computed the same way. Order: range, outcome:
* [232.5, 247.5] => 0.907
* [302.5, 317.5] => 0.982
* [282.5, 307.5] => 0.621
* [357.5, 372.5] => 0.981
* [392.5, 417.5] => 0.996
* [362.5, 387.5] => 0.995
